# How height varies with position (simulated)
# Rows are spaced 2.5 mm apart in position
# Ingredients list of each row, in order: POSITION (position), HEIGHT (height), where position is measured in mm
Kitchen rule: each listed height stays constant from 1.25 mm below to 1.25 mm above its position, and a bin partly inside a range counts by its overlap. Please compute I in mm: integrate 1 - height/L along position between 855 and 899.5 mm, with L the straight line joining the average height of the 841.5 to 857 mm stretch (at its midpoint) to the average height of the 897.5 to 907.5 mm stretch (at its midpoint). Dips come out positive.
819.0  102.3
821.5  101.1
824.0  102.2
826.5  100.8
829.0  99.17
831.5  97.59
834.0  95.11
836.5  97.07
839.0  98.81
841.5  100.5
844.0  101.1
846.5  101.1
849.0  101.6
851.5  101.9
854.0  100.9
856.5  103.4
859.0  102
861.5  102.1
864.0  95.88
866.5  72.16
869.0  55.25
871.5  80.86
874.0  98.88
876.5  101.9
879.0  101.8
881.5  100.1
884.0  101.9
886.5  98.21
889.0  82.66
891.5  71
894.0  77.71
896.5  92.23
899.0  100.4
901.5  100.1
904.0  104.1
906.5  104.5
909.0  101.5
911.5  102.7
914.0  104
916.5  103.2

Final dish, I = 4.7 mm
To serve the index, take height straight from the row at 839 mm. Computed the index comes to 98.81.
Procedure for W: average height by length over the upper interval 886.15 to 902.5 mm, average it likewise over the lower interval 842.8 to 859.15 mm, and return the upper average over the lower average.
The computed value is 0.9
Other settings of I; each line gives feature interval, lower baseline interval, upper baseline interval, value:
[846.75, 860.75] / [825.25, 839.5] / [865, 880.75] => -1.6 mm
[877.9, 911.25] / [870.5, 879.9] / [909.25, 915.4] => 1.5 mm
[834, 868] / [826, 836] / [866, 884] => -1.5 mm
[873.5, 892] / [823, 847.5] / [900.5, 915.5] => 1.1 mm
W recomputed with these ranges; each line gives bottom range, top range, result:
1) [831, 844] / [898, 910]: 1.04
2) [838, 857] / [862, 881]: 0.87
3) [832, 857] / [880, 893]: 0.91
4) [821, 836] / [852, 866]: 1.00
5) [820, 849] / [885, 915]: 0.95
